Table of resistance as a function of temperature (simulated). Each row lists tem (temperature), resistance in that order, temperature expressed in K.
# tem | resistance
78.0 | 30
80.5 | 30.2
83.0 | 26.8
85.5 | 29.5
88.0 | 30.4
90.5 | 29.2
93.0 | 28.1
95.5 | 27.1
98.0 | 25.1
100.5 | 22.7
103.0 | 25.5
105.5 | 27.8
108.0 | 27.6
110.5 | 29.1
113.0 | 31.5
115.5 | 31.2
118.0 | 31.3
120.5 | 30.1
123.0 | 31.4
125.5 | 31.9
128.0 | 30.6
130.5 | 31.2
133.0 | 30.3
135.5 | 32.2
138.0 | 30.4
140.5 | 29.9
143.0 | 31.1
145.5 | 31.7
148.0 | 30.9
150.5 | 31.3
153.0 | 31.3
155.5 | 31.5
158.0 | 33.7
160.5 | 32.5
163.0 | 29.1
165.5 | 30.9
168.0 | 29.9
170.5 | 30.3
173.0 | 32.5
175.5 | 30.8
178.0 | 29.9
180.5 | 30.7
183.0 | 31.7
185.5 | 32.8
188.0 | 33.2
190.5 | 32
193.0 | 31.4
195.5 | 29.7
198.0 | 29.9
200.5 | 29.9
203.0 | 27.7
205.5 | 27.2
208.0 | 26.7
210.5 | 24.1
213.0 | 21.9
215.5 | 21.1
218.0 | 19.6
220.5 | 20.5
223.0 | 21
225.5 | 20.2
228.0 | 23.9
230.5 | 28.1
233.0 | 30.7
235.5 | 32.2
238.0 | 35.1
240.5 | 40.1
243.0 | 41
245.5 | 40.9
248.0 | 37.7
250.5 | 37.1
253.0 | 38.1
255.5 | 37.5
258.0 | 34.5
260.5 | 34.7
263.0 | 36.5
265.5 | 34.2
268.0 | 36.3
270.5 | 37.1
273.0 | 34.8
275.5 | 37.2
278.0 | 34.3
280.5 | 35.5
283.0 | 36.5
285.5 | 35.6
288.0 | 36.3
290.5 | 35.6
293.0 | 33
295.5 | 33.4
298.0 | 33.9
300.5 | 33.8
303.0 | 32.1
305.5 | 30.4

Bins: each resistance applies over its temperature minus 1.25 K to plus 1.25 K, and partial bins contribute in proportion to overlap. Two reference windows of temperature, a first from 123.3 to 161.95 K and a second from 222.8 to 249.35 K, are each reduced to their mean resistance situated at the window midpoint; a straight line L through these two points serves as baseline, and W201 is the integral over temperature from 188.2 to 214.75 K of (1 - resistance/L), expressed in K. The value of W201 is 3.2 K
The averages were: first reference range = 31.4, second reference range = 32.4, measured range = 28.1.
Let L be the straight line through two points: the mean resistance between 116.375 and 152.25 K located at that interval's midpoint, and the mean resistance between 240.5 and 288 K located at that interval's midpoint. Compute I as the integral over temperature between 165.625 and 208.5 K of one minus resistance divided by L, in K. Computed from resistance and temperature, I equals 3.7 K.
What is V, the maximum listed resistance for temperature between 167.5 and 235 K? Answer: 33.2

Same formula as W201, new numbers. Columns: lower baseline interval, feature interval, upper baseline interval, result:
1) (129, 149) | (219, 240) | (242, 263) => 5.46 K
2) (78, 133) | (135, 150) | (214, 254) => -0.81 K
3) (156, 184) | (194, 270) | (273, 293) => 6.79 K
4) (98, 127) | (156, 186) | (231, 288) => 0.57 K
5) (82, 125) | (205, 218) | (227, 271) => 3.87 K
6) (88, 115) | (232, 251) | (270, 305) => -2.24 K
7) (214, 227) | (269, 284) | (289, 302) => -2.63 K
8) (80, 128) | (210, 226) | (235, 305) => 5.96 K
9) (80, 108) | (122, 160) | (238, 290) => -1.68 K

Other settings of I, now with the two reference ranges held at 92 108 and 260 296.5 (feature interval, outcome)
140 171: -2.3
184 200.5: -0.2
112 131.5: -2.8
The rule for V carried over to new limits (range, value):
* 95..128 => 31.9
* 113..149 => 32.2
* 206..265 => 41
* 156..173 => 33.7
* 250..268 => 38.1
